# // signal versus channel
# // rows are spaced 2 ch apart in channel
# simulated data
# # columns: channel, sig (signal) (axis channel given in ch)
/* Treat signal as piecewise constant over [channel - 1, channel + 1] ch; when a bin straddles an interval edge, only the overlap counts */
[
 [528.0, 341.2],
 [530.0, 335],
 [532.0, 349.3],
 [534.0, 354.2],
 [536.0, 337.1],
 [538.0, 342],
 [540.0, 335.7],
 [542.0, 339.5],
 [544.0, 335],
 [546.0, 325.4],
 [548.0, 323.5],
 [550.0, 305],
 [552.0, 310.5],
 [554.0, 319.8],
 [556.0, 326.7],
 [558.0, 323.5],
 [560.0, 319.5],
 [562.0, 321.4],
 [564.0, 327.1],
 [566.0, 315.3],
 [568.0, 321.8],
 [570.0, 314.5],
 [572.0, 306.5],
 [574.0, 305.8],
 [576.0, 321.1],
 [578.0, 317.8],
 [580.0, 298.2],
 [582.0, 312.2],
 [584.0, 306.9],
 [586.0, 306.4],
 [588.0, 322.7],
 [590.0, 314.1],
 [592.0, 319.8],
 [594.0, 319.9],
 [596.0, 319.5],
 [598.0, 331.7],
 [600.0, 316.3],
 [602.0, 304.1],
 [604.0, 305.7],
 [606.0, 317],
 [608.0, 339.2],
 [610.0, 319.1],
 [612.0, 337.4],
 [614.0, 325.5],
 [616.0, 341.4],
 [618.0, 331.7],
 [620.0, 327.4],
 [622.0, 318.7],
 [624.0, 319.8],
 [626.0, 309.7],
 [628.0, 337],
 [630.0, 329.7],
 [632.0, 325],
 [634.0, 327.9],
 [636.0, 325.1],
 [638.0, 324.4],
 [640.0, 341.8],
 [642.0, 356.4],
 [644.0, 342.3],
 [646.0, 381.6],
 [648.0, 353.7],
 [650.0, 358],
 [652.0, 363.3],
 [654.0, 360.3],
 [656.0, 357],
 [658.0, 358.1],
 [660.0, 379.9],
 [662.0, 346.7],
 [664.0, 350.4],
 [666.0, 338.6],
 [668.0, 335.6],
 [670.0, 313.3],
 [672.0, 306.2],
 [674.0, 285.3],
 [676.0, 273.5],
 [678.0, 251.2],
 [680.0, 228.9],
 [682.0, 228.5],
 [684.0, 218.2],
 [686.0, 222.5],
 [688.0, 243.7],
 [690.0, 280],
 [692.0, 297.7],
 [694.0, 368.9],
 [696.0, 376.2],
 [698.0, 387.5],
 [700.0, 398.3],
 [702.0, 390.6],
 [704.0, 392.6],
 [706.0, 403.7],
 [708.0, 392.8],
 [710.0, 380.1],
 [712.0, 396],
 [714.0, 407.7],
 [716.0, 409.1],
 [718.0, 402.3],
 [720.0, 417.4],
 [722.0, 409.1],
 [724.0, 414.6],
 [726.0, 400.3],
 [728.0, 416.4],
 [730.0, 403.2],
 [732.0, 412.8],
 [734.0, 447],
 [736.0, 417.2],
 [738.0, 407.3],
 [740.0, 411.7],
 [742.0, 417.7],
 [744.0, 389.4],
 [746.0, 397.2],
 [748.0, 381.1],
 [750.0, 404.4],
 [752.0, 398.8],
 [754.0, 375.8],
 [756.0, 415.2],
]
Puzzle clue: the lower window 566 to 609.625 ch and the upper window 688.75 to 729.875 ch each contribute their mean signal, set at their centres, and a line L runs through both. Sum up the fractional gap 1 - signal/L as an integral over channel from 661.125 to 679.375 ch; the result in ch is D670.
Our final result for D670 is 2.7 ch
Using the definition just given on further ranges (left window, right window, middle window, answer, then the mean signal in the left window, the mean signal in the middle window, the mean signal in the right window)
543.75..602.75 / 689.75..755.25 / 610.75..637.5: 1.3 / 317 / 327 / 395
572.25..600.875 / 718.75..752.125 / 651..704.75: 7.5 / 315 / 320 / 409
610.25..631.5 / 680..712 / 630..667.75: -2.3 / 327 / 349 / 331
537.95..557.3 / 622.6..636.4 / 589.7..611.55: 0.4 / 325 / 319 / 325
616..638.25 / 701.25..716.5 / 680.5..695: 4.4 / 326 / 264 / 396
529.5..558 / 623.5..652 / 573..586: 0.9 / 331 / 310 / 339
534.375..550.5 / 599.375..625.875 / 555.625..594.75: 1.4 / 332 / 316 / 323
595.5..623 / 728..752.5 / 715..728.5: -0.5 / 324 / 410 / 408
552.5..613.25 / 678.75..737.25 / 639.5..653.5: -0.7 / 318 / 357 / 364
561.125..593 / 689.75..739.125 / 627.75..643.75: 0.7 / 314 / 334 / 395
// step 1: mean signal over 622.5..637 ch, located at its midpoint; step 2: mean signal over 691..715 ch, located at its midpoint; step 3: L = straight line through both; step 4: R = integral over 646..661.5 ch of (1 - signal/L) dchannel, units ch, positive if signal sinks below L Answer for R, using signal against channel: -0.84 ch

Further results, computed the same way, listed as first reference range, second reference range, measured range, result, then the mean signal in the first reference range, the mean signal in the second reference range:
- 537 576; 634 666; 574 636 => 3.1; 322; 352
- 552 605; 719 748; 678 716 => 5.4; 316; 410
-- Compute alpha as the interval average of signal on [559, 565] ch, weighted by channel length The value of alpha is 323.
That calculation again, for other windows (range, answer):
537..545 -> 338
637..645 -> 341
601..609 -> 316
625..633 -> 325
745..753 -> 395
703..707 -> 398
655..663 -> 360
